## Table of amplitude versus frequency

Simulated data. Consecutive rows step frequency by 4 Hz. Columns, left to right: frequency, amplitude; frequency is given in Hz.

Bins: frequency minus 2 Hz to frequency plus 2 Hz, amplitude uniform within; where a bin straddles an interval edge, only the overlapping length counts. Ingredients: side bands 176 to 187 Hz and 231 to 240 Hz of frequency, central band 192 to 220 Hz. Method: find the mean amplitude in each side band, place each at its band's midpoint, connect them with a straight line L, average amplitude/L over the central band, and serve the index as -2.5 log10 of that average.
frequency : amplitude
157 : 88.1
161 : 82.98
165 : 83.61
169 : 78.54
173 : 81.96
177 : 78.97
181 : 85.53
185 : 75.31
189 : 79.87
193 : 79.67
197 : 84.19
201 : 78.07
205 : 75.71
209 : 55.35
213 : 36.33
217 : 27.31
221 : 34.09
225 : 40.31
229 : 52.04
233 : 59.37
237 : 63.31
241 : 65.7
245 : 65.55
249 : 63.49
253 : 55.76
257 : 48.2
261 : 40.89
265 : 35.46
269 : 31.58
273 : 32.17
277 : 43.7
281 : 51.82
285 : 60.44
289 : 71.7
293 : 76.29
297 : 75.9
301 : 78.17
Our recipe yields 0.19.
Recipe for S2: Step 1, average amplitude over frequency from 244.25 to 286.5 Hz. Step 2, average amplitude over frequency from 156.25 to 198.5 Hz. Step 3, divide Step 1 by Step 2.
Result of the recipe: 0.58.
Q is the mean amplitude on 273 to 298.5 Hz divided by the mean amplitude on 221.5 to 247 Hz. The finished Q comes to 1.08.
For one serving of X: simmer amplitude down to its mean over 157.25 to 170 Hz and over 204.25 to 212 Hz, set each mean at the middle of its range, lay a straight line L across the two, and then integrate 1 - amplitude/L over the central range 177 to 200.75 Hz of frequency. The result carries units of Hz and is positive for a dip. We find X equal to -3.7 Hz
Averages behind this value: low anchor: 82.8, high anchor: 60.1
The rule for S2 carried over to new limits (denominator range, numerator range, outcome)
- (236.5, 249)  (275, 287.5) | 0.81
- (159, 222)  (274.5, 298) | 0.88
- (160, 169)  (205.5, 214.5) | 0.62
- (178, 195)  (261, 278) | 0.45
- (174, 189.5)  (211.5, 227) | 0.43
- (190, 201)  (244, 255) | 0.76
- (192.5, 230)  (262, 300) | 0.97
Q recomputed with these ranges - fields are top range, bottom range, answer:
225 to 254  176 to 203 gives 0.74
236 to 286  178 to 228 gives 0.80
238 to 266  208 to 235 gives 1.27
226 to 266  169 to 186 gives 0.68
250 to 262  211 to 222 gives 1.55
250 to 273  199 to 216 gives 0.71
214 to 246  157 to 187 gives 0.61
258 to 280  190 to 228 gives 0.66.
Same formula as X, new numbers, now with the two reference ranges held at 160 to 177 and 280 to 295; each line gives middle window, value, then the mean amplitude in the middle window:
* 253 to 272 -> 7.92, 40.4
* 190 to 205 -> -0.45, 79.9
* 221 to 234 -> 4.64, 47.4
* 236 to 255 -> 2.31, 62.7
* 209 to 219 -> 5.17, 36.5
